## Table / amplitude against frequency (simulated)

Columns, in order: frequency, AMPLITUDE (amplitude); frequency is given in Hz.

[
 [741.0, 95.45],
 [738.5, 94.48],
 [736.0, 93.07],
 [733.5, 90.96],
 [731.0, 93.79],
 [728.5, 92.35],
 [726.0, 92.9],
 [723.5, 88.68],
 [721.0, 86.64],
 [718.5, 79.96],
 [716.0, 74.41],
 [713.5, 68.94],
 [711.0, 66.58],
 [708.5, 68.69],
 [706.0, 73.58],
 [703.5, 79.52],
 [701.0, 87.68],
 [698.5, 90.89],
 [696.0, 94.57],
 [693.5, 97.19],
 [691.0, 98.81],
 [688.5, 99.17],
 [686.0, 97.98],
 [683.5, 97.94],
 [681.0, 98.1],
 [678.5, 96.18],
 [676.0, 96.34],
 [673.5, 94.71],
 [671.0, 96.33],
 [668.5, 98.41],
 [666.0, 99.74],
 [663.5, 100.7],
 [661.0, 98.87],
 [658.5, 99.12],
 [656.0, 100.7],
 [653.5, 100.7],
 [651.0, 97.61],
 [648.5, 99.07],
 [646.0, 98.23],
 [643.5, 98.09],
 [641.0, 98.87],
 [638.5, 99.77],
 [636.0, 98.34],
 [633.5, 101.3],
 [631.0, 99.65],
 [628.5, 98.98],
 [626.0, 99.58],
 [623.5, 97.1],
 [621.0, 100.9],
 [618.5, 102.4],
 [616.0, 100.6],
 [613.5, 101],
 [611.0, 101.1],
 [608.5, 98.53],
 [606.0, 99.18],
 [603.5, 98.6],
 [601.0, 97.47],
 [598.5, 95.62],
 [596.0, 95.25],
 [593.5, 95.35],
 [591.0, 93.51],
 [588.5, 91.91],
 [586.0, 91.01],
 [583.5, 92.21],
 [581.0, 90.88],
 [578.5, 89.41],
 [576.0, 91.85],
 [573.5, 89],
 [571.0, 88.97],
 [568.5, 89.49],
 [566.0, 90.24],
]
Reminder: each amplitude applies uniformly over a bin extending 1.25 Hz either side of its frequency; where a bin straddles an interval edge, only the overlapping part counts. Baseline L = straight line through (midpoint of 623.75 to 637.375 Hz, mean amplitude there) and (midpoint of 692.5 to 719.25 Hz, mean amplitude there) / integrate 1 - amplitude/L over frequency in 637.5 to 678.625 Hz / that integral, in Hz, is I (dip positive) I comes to -2.79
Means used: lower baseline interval 99.4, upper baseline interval 80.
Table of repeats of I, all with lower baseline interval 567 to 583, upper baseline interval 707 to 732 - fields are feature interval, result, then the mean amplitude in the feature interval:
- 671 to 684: -2.0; 96.5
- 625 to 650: -3.8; 99.2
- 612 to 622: -1.6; 101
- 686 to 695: -1.7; 98.2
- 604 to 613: -1.2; 99.6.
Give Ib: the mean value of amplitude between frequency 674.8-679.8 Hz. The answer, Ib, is 96.3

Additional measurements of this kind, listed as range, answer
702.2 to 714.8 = 71.5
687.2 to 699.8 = 96.1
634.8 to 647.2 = 98.7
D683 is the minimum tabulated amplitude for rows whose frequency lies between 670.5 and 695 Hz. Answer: 94.71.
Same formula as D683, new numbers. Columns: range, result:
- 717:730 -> 79.96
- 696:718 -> 66.58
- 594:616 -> 95.25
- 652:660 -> 99.12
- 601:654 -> 97.1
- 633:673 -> 96.33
